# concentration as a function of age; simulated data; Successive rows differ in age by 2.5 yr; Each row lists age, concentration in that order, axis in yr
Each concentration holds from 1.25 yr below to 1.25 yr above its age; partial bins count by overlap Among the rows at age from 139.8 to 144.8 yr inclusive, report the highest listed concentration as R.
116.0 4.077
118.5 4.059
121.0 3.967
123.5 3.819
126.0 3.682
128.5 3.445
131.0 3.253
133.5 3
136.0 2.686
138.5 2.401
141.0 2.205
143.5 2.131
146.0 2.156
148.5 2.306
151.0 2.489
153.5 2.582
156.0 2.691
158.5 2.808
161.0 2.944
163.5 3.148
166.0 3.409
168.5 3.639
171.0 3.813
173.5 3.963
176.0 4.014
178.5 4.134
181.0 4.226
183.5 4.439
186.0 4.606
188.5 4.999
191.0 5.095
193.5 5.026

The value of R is 2.205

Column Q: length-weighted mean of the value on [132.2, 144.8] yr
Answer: 2.49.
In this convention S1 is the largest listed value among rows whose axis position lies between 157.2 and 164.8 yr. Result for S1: 3.148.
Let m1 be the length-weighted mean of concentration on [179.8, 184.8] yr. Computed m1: 4.34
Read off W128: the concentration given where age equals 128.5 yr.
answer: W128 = 3.445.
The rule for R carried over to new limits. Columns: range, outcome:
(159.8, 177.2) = 4.014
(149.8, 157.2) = 2.691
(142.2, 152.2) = 2.489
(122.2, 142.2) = 3.819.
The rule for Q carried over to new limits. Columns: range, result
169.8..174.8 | 3.89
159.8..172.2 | 3.39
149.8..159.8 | 2.64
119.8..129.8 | 3.72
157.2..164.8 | 2.97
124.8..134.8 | 3.34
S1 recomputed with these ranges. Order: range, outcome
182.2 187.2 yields 4.606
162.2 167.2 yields 3.409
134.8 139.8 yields 2.686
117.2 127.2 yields 4.059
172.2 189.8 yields 4.999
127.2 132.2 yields 3.445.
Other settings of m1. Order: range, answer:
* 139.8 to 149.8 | 2.2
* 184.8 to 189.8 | 4.81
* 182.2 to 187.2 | 4.52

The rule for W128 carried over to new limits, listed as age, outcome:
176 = 4.014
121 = 3.967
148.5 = 2.306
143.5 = 2.131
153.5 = 2.582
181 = 4.226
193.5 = 5.026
